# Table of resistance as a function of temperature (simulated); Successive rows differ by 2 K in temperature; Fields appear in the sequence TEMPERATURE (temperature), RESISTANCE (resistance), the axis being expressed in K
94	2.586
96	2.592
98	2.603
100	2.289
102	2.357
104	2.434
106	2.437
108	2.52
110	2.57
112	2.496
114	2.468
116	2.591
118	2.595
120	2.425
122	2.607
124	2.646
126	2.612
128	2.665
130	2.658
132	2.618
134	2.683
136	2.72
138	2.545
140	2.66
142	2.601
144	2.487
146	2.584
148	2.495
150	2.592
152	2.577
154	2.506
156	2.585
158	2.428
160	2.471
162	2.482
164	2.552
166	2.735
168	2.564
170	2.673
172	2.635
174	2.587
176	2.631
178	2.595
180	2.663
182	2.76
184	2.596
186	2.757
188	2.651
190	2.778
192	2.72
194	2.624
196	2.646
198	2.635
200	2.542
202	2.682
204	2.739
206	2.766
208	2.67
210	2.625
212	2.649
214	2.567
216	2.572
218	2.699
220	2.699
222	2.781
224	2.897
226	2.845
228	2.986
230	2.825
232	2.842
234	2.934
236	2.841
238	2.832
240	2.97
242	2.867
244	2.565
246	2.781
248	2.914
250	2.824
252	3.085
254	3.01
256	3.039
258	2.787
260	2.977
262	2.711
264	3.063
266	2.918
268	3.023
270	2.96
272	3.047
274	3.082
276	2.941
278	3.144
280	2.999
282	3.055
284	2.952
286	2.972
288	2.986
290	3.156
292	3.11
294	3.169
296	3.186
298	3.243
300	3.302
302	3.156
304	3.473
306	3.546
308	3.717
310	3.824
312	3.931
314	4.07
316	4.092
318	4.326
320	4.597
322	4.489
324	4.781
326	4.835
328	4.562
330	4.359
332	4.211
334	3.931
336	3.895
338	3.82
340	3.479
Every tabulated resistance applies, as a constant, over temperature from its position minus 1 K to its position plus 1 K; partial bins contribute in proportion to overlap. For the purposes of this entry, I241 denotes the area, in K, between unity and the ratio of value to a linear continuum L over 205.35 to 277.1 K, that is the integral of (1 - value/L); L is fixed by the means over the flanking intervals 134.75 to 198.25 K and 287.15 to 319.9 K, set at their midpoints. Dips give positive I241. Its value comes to 6.23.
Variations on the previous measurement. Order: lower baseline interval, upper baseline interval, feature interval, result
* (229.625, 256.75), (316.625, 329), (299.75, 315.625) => 2.2 K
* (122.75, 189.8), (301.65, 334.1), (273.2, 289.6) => 3.3 K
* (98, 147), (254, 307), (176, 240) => 2.5 K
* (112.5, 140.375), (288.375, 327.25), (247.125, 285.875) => 5.9 K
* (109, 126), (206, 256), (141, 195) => 1.3 K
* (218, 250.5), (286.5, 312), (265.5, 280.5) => 0.6 K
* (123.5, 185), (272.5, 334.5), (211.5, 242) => 3.0 K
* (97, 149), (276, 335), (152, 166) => 1.3 K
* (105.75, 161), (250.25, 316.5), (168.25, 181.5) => 0.5 K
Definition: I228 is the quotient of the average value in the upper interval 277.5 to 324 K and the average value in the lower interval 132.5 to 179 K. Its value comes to 1.4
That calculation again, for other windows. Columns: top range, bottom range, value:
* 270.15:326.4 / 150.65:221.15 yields 1.34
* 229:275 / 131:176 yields 1.13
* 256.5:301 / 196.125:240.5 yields 1.10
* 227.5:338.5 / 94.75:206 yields 1.29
